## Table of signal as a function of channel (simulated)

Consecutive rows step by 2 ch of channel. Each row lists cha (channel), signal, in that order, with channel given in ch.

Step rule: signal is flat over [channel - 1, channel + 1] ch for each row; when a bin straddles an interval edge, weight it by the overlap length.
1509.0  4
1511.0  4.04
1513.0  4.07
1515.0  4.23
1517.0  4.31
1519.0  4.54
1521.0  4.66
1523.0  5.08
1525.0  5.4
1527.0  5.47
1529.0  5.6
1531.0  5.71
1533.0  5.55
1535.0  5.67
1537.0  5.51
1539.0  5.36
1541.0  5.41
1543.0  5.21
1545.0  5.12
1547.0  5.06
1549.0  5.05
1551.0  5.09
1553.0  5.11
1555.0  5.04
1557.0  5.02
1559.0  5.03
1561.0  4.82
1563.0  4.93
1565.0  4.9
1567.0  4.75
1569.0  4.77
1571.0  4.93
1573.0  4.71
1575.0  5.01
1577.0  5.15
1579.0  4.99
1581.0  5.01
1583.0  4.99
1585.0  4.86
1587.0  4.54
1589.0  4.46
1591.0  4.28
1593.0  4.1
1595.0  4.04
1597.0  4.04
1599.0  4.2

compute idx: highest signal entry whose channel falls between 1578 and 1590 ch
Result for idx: 5.01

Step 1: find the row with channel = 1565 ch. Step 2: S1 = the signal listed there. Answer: 4.9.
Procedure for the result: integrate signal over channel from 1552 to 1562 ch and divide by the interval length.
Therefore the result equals 5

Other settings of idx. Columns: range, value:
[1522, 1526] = 5.4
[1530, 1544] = 5.71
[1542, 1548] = 5.21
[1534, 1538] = 5.67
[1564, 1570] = 4.9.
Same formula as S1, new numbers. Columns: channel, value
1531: 5.71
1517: 4.31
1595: 4.04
